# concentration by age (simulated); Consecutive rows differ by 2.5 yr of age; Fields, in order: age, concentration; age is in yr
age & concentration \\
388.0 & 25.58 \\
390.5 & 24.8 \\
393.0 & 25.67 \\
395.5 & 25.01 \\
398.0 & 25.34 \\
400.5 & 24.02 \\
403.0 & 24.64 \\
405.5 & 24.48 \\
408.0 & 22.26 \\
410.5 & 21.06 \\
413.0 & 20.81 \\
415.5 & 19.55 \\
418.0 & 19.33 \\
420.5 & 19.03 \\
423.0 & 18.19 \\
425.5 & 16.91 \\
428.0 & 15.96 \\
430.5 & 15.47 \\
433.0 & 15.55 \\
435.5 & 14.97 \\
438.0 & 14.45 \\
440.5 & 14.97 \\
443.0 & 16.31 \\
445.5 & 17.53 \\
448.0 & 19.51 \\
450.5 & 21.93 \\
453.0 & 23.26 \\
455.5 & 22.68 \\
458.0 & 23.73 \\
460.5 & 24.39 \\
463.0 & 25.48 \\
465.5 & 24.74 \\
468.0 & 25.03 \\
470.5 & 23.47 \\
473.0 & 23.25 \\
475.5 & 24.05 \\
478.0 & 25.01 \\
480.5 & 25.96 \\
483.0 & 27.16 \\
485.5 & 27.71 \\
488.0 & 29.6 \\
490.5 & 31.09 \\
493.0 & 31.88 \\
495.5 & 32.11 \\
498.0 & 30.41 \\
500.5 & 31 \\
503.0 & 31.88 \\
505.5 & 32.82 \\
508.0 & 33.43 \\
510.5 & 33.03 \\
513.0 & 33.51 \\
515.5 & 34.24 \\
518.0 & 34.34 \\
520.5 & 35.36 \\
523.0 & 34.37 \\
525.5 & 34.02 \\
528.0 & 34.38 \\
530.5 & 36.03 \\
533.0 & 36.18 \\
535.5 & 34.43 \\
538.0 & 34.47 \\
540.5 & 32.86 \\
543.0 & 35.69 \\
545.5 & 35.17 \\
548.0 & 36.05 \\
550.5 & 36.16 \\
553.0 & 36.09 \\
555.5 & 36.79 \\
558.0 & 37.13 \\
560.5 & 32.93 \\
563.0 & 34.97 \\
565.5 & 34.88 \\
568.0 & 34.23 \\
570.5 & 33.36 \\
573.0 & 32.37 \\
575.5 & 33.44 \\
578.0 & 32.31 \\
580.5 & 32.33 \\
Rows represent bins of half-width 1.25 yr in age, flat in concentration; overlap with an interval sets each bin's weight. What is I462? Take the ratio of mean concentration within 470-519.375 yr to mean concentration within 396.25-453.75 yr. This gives 1.5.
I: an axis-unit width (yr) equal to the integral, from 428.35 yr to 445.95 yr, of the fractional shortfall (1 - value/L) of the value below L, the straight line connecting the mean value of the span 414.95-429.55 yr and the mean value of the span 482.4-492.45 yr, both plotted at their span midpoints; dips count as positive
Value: 4.3 yr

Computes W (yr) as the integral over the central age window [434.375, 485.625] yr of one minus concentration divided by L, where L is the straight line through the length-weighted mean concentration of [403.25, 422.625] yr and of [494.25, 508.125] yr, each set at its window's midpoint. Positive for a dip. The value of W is 9.3 yr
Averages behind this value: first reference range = 21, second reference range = 31.8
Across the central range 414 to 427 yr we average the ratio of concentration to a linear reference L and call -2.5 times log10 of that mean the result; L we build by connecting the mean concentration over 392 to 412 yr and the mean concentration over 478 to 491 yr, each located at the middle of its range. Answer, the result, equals 0.31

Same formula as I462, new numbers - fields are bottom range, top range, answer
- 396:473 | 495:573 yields 1.66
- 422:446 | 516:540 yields 2.18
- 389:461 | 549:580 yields 1.69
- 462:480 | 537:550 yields 1.43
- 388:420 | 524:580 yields 1.50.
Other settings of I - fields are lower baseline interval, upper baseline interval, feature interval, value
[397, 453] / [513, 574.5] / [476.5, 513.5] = -2.4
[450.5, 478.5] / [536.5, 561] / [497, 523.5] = -2.6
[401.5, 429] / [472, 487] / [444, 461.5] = 1.3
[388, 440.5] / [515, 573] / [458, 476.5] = 1.4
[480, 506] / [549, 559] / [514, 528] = -0.6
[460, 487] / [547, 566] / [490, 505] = -1.7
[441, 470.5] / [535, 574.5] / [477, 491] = -1.0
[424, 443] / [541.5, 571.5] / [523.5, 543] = -2.0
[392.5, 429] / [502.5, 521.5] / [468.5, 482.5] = 2.3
